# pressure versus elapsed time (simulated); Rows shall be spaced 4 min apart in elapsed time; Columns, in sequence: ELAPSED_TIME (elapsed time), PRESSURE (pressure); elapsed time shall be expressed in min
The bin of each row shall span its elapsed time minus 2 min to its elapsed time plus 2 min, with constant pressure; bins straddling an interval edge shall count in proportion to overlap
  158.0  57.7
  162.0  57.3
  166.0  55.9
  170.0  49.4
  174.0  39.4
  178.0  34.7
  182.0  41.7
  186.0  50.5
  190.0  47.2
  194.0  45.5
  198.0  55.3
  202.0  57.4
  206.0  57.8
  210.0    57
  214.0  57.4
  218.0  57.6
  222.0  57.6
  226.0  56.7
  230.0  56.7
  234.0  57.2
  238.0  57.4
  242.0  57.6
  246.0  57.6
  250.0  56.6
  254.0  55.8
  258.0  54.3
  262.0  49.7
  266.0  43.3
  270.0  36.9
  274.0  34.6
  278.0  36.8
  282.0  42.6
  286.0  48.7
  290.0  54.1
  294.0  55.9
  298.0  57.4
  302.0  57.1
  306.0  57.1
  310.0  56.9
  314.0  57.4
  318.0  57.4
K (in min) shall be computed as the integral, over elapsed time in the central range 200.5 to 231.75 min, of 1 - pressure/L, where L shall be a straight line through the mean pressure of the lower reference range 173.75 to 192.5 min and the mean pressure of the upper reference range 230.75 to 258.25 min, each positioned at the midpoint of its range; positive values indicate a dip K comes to -4.3 min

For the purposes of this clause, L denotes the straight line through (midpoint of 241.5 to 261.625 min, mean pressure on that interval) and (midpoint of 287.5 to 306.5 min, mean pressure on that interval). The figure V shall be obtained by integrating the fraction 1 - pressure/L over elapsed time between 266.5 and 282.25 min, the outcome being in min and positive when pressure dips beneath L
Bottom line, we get 5.1 min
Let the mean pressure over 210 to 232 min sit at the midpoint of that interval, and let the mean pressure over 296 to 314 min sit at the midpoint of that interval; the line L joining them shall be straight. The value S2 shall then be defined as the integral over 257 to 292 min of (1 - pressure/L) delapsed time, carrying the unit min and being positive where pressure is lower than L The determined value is 7.9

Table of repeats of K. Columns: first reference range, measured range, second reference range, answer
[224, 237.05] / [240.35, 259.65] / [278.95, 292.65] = -1.0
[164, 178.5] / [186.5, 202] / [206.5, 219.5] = 0.5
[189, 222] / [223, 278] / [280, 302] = 2.1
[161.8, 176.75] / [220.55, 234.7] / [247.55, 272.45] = -2.3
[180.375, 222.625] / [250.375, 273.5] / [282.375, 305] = 2.5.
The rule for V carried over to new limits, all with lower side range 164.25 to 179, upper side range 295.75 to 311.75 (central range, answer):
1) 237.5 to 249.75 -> -1.3 min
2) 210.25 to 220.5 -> -1.7 min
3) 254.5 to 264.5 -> 0.2 min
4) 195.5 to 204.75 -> -1.5 min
